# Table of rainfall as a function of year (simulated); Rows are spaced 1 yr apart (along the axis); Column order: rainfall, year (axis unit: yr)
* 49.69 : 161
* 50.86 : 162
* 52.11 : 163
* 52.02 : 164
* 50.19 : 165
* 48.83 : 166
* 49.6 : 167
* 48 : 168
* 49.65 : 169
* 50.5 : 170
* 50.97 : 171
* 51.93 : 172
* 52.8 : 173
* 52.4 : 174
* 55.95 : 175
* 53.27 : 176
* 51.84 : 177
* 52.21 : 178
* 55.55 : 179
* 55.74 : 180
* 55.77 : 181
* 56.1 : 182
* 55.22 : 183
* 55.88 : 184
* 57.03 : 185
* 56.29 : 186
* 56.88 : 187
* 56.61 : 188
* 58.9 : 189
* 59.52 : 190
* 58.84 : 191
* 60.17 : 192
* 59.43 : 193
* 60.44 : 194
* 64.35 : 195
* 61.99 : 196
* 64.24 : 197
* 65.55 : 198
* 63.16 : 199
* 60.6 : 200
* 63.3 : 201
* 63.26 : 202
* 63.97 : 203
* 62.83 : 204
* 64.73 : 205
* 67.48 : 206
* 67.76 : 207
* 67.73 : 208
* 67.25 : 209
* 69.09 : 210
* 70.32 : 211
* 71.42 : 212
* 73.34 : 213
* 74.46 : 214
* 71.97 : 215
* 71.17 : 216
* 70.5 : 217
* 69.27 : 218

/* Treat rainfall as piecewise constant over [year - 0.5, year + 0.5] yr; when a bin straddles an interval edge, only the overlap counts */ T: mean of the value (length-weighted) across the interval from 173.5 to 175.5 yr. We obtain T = 54.2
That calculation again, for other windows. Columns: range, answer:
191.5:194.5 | 60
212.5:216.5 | 72.7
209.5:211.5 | 69.7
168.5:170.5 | 50.1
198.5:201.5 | 62.4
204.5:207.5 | 66.7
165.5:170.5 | 49.3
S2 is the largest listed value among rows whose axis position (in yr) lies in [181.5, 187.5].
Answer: 57.03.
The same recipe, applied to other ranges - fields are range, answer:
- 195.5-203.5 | 65.55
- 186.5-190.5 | 59.52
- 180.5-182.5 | 56.1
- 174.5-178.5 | 55.95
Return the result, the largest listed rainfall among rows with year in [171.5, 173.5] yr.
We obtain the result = 52.8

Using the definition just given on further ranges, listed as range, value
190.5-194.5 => 60.44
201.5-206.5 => 67.48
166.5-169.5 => 49.65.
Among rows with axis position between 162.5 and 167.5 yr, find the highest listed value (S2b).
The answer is 52.11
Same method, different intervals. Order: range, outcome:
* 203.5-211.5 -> 70.32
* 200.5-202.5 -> 63.3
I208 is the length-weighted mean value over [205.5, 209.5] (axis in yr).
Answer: 67.6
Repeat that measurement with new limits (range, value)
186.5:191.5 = 58.1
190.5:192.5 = 59.5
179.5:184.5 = 55.7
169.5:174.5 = 51.7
